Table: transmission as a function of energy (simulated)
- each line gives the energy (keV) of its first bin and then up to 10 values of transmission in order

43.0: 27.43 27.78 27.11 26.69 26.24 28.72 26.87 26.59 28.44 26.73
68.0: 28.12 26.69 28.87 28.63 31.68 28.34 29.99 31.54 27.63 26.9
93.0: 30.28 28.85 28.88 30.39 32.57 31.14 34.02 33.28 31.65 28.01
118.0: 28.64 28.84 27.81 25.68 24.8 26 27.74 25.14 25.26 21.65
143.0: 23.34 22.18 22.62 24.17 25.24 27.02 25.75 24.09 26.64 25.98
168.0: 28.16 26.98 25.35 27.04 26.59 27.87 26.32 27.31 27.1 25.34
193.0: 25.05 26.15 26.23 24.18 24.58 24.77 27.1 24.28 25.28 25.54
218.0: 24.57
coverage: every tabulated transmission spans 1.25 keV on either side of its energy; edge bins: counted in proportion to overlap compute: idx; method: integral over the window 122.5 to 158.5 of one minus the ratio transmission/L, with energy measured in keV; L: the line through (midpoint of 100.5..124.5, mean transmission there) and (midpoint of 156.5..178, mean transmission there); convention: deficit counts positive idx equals 4.4 keV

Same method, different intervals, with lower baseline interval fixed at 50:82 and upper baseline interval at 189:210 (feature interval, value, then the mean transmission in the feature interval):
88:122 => -3.7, 30.2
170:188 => -0.7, 26.8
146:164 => 0.9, 24.9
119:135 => 0.0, 26.8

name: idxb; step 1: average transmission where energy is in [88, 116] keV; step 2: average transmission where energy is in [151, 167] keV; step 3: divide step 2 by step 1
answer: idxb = 0.84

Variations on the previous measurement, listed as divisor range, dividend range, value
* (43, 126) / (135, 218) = 0.88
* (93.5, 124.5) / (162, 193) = 0.88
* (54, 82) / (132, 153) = 0.85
